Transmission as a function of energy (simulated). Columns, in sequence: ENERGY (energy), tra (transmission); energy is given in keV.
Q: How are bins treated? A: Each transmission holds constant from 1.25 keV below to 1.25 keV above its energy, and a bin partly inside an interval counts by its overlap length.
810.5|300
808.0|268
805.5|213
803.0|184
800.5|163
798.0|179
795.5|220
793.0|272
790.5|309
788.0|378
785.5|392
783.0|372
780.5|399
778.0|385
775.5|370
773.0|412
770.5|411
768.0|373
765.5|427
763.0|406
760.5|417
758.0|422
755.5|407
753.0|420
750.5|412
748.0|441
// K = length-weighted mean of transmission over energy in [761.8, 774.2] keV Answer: 406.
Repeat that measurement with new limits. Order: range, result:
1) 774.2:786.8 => 384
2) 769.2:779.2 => 394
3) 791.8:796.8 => 245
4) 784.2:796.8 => 314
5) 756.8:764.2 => 415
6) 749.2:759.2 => 415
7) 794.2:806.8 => 192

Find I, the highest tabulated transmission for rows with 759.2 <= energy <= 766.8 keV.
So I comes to 427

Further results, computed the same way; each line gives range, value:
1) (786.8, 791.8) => 378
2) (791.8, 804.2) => 272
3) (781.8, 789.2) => 392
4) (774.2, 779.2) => 385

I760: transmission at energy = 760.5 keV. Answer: 417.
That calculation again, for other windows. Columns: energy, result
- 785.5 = 392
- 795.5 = 220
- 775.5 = 370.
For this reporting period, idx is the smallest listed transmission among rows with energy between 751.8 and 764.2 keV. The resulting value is 406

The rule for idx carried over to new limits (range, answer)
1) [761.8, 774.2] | 373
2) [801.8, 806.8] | 184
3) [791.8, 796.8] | 220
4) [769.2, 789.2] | 370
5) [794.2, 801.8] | 163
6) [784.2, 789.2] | 378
